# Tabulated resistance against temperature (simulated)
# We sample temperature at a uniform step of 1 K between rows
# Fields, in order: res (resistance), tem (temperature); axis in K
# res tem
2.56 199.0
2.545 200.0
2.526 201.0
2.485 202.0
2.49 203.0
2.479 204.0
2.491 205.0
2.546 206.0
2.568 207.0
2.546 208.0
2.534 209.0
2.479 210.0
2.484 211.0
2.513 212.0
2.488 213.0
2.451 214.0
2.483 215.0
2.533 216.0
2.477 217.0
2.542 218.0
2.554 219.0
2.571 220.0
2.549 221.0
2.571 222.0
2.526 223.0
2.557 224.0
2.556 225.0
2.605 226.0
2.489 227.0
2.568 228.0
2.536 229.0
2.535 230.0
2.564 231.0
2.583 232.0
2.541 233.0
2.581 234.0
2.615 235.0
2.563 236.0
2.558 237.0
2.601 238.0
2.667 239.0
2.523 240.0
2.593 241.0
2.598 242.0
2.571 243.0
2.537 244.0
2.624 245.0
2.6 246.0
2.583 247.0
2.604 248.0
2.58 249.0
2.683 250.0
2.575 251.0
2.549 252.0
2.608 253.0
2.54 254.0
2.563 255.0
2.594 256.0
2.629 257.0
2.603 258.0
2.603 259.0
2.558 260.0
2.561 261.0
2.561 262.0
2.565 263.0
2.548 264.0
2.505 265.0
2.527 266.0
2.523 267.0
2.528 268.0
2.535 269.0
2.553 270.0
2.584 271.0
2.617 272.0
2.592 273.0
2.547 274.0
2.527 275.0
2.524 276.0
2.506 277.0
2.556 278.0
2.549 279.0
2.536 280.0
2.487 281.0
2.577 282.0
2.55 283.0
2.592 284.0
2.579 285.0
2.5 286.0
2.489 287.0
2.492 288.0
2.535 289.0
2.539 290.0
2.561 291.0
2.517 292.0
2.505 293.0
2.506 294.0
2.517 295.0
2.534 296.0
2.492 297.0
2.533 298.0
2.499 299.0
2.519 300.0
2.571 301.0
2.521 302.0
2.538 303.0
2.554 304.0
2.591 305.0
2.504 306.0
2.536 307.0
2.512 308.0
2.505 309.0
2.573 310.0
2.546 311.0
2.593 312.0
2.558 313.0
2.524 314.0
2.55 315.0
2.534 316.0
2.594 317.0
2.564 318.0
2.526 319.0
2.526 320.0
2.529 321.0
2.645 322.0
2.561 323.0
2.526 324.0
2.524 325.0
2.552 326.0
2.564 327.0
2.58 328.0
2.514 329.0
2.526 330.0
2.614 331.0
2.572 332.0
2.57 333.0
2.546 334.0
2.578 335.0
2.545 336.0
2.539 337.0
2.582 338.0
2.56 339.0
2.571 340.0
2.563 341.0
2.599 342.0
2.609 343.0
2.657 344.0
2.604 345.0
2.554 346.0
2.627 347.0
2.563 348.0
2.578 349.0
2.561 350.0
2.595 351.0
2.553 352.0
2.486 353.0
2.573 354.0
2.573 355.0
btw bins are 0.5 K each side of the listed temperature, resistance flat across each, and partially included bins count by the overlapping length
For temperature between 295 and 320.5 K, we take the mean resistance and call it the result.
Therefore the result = 2.54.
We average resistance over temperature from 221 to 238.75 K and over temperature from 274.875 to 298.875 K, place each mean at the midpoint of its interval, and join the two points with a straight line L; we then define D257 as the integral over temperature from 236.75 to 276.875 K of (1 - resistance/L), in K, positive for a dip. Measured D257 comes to -0.4 K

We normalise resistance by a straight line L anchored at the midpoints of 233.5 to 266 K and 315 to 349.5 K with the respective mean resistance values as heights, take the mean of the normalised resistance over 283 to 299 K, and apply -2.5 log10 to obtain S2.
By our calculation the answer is 0.02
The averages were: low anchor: 2.58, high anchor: 2.57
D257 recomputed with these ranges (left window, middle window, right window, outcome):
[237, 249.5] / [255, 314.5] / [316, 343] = 0.7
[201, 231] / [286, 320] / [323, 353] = 0.3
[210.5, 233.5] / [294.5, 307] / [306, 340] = 0.1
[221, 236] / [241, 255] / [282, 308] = -0.2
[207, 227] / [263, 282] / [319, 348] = 0.0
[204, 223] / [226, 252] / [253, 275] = -0.4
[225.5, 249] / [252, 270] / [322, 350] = 0.1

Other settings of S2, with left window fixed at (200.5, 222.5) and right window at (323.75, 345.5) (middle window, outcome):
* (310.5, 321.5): 0.00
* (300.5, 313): 0.00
